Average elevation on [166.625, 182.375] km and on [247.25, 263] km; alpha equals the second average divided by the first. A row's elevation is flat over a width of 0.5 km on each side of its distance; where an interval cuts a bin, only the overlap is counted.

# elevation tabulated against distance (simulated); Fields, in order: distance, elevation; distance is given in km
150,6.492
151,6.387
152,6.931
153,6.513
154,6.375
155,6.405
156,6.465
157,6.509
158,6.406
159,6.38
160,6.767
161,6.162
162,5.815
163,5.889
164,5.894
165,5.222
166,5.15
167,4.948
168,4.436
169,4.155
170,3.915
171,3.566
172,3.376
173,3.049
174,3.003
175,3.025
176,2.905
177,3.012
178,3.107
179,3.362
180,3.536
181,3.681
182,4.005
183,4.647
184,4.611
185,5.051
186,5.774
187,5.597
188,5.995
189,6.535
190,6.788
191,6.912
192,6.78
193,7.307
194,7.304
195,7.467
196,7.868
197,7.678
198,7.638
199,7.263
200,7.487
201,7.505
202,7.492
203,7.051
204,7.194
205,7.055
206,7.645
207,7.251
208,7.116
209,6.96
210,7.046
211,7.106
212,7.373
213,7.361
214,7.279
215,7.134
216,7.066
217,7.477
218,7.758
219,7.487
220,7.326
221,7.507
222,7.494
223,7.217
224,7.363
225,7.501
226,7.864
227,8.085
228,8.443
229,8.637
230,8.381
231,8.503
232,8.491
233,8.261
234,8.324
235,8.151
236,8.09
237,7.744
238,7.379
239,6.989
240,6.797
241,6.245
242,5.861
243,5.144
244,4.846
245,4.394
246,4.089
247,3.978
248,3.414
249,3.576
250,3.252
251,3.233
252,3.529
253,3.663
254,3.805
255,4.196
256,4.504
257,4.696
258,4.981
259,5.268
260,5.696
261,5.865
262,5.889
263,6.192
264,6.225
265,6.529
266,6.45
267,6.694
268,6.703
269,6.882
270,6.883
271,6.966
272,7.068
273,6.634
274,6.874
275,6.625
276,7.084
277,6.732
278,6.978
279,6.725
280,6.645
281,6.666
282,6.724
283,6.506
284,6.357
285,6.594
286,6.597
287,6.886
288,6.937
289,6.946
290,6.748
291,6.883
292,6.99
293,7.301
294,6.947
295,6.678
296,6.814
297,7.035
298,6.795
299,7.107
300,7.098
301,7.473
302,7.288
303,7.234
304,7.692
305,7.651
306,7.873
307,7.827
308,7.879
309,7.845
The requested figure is 1.2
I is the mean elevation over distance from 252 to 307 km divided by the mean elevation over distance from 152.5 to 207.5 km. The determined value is 1.1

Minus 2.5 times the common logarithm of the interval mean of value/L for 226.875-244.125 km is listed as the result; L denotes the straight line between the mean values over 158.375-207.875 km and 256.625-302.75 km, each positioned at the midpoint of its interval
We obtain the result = -0.216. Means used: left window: 5.61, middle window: 7.51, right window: 6.63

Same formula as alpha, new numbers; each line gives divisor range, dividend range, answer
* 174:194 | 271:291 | 1.38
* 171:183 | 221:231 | 2.36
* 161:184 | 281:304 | 1.67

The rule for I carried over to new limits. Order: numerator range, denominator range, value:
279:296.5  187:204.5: 0.95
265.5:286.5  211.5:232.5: 0.87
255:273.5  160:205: 1.11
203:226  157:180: 1.61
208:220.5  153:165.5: 1.17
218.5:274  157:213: 1.09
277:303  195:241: 0.91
